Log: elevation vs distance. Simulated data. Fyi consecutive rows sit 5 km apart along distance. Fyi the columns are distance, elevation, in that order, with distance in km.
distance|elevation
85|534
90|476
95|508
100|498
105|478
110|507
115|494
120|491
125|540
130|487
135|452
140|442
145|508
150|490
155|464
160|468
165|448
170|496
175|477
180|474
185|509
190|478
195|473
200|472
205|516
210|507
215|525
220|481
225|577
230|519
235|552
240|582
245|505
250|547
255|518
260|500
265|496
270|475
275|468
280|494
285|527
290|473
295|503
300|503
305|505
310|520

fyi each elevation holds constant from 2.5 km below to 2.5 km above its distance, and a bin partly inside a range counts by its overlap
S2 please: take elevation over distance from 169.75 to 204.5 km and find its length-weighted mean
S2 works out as 484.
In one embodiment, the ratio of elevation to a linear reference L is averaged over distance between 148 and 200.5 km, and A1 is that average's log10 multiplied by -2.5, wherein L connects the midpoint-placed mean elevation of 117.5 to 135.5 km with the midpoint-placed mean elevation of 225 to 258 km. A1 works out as 0.08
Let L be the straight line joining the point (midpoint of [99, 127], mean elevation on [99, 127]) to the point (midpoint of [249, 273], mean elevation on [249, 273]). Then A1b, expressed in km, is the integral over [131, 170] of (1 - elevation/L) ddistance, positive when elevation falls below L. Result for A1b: 2.5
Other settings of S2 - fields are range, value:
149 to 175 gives 473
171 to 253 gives 512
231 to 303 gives 510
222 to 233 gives 545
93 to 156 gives 490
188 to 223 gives 495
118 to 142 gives 483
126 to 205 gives 478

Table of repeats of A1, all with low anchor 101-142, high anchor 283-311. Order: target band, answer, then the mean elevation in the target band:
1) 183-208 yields 0.01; 490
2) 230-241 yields -0.12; 554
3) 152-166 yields 0.07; 462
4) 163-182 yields 0.04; 474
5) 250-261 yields -0.04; 519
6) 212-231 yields -0.06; 526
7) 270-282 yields 0.05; 479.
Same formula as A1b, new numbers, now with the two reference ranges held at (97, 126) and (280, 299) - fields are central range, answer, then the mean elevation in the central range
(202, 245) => -2.6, 530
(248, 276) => -0.1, 502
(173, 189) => 0.4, 486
